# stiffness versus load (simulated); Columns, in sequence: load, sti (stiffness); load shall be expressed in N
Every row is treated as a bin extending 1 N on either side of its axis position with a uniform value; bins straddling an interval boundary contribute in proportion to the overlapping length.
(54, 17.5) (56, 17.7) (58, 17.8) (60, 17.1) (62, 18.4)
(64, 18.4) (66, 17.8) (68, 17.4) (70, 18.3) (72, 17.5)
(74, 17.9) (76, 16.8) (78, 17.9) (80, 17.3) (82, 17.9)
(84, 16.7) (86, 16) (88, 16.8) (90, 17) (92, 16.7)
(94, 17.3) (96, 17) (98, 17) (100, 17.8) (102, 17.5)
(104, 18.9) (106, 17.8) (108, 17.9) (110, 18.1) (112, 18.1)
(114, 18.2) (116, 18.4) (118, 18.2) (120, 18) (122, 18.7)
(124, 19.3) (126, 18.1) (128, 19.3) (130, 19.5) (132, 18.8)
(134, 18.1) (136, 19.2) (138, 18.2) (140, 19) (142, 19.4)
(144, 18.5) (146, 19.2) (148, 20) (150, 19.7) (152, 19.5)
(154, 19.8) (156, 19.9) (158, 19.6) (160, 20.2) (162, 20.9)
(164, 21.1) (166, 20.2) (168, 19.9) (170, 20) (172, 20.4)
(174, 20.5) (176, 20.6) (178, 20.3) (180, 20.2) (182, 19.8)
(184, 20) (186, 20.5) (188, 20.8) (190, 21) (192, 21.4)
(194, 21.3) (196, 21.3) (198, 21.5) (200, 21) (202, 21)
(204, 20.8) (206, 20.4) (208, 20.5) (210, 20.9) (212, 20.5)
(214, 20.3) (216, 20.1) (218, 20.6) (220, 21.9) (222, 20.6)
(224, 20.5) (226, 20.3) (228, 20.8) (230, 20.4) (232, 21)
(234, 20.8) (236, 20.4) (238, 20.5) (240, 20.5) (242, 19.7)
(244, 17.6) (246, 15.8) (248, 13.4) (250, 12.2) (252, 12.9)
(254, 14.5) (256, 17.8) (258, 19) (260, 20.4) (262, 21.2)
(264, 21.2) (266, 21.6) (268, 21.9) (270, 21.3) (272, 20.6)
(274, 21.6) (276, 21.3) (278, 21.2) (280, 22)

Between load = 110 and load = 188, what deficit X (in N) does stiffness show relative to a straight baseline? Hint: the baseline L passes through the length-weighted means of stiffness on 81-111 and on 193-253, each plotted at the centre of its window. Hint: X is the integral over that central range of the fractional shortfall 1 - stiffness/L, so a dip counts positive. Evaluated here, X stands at -4.8 N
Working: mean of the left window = 17.4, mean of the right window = 19.6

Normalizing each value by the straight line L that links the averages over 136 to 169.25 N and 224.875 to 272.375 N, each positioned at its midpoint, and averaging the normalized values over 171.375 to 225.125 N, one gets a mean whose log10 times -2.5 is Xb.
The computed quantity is -0.07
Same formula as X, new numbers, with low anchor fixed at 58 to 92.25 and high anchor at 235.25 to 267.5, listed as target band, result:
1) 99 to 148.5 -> -2.6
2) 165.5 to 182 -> -2.3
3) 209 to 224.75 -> -2.4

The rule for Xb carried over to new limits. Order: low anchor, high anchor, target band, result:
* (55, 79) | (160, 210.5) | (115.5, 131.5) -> 0.025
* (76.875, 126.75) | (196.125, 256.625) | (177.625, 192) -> -0.091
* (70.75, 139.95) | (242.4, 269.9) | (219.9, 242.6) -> -0.156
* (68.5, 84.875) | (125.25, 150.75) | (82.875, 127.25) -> 0.031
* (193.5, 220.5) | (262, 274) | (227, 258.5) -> 0.177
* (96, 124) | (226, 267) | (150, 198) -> -0.117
